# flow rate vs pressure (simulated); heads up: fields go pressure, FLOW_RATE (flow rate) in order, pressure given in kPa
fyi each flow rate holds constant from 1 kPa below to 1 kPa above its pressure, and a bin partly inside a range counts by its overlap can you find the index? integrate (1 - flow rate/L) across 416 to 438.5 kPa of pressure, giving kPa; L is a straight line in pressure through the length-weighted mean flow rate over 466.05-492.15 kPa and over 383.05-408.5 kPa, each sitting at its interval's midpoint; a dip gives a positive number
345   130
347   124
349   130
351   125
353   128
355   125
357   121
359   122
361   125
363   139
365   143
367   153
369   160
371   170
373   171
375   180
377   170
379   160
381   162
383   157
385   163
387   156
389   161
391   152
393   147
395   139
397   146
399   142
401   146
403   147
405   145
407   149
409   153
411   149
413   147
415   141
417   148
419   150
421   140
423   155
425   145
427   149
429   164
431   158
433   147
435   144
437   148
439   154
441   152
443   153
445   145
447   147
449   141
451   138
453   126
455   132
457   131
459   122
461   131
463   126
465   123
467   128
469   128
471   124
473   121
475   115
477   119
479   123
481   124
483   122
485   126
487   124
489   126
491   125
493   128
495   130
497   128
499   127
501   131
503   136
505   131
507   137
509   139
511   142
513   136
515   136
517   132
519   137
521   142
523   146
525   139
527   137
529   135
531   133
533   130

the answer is -1.63 kPa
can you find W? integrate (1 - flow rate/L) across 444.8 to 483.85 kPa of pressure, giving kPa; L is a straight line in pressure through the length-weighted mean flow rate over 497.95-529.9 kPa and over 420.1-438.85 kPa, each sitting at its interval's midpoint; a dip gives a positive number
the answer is 4.5 kPa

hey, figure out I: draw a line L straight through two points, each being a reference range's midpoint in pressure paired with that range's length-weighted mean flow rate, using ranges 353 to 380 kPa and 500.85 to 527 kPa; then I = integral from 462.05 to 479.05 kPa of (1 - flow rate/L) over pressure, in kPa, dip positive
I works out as 2.1 kPa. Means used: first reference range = 148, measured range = 123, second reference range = 137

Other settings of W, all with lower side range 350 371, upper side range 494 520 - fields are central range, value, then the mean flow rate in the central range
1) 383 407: -2.5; 150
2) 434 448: -1.5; 149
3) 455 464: 0.4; 128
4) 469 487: 1.6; 122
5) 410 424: -1.2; 147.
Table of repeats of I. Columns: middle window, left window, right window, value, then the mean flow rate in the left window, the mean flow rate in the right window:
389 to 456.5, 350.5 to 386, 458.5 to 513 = -3.8 kPa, 149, 127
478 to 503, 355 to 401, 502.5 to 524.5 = 2.4 kPa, 151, 138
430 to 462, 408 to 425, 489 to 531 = 0.4 kPa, 148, 134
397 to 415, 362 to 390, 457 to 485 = 0.2 kPa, 160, 124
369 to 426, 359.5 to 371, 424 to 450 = -2.4 kPa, 145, 150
